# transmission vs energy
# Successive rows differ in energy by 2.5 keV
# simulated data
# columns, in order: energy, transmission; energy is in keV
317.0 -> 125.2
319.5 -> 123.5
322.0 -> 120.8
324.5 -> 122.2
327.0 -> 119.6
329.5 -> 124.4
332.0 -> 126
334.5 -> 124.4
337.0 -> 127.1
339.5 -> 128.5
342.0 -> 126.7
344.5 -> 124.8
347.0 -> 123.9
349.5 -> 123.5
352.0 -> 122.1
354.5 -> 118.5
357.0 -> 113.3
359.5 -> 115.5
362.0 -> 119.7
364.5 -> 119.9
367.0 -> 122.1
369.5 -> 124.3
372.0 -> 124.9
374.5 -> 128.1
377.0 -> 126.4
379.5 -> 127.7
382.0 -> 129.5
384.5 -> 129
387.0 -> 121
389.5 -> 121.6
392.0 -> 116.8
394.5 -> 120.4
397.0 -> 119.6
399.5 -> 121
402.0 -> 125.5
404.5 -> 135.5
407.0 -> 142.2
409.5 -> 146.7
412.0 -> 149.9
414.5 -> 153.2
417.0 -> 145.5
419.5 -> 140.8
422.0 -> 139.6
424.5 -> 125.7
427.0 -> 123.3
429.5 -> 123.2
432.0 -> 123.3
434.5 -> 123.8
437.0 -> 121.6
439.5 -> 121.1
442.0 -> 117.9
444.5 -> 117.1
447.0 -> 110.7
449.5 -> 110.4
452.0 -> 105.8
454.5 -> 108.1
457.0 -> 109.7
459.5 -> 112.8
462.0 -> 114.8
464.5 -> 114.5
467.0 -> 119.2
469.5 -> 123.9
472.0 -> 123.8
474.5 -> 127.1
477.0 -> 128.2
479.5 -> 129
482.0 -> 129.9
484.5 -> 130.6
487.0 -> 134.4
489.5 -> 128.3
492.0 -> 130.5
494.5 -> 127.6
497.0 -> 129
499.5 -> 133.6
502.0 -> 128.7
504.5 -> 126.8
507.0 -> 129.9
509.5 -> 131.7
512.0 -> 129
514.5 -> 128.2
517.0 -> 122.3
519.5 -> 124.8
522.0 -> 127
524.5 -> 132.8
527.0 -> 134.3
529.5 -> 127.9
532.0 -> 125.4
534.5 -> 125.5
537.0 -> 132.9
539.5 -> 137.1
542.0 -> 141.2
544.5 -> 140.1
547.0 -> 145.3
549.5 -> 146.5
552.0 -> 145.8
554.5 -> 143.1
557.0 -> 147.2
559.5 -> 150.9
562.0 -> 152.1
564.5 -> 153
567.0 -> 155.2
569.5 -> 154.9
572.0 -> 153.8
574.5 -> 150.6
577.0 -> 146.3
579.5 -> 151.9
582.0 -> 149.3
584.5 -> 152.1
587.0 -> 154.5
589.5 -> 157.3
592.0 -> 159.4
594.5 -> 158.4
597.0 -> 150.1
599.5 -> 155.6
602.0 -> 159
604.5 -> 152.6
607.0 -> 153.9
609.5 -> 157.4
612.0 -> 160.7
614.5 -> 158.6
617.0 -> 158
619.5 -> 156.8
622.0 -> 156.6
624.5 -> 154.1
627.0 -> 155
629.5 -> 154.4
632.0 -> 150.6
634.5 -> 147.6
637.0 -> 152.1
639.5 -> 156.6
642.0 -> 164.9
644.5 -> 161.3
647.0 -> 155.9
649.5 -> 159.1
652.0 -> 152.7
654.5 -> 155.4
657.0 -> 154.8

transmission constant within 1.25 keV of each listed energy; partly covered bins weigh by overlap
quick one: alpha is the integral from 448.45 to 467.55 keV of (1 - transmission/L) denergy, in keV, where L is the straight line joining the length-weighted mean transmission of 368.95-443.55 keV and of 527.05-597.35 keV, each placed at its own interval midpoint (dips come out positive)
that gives 3.3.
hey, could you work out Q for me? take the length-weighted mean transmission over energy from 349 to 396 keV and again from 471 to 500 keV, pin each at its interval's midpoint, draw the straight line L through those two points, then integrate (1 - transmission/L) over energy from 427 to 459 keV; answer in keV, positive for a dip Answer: 2.6 keV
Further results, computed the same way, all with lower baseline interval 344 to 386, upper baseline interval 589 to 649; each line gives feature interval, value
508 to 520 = 1.27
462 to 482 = 1.98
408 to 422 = -1.82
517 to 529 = 1.24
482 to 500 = 1.17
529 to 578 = 1.24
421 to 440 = 0.93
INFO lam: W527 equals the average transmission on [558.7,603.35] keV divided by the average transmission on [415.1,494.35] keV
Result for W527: 1.2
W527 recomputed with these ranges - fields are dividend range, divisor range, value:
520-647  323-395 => 1.21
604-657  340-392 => 1.27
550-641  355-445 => 1.21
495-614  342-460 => 1.15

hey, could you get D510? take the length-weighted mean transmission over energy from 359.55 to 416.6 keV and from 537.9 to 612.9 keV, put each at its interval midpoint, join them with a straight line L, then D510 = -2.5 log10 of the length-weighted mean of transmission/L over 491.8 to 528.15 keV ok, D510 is 0.11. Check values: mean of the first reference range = 128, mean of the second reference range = 151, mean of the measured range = 129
